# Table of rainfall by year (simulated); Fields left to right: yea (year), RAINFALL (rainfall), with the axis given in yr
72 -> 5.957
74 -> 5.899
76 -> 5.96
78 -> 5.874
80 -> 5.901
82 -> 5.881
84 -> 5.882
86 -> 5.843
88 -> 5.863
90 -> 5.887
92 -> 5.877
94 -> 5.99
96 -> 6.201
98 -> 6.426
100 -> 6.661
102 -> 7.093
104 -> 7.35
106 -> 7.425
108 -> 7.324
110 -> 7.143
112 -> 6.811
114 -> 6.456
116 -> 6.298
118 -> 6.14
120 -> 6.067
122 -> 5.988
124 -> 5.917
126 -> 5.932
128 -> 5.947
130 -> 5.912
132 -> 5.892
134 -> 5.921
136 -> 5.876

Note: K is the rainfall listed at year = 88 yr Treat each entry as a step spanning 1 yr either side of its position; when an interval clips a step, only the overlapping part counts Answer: 5.863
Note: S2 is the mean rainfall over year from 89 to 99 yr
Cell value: 6.08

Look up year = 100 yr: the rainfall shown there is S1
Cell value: 6.661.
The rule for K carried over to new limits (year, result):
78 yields 5.874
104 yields 7.35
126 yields 5.932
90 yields 5.887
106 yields 7.425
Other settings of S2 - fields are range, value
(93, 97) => 6.1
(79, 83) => 5.89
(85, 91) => 5.86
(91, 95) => 5.93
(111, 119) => 6.43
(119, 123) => 6.03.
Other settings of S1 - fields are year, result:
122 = 5.988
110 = 7.143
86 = 5.843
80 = 5.901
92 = 5.877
